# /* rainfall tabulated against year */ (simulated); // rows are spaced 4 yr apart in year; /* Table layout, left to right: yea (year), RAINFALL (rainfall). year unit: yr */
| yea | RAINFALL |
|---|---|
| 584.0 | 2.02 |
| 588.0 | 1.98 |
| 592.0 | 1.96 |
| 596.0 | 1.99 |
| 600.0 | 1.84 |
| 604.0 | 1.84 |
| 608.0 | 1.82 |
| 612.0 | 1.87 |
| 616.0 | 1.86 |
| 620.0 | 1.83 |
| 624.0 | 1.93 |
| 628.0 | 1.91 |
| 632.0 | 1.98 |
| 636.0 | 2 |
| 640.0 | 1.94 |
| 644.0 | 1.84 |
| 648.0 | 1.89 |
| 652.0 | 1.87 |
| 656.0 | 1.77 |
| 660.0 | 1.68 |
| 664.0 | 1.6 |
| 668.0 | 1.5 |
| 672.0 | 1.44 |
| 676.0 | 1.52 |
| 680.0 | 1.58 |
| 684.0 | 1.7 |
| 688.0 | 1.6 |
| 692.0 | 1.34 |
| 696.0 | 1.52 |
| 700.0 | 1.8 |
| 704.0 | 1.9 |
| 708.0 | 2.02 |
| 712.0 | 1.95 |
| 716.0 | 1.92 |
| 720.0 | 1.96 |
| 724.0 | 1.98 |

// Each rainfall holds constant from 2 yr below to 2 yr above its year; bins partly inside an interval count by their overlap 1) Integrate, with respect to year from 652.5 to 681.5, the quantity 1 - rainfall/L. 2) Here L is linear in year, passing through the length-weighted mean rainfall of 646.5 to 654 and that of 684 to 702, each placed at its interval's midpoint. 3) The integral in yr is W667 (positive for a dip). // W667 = 2.7 yr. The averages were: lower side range 1.88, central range 1.6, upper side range 1.58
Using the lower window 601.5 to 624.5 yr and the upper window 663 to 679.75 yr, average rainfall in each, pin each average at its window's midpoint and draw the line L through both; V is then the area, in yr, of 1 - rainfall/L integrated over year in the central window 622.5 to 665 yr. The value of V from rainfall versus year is -4.7 yr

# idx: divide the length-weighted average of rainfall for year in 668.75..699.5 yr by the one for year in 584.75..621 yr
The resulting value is 0.81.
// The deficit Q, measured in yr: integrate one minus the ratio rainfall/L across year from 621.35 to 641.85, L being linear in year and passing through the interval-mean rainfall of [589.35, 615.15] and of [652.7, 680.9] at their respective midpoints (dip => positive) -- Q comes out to -2.3 yr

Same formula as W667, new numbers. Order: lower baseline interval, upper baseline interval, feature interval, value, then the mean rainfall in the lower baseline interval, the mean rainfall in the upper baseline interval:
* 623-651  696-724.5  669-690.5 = 3.96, 1.93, 1.9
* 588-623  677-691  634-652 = -1.70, 1.88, 1.6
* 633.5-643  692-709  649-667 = 1.56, 1.96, 1.74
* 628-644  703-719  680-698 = 3.75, 1.95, 1.95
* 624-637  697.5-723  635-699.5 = 8.88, 1.96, 1.92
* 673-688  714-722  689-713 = 0.63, 1.59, 1.94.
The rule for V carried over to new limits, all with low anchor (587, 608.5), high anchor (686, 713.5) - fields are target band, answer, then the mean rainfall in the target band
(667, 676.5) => 1.6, 1.48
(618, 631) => -0.3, 1.9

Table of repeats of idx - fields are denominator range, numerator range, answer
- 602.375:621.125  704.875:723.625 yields 1.06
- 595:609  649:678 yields 0.88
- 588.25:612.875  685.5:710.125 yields 0.90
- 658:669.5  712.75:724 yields 1.22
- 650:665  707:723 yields 1.13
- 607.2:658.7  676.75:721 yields 0.92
